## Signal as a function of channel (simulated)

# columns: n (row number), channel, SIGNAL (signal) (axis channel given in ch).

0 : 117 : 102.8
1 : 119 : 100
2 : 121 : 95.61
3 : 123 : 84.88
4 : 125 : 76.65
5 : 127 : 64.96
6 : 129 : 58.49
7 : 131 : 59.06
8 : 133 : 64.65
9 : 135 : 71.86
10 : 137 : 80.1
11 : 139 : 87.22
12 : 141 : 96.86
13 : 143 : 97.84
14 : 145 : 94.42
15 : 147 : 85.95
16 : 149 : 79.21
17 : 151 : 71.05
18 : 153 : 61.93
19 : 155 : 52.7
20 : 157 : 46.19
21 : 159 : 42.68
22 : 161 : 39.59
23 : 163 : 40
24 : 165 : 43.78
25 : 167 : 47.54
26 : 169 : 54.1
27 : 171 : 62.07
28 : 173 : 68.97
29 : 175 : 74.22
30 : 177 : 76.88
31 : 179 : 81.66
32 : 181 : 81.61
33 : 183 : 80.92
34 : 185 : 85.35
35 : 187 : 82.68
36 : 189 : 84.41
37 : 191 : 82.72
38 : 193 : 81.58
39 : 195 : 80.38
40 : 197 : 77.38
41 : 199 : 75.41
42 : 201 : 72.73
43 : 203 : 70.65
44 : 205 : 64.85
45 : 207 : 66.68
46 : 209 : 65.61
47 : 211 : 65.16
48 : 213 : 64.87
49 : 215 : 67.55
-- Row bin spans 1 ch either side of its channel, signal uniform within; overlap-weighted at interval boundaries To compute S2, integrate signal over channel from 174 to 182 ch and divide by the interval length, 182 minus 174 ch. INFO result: 78.6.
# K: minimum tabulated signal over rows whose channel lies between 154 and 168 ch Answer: 39.59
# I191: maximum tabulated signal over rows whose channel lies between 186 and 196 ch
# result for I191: 84.41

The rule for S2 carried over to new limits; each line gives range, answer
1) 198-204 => 72.9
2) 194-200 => 77.7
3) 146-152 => 78.7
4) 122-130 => 71.2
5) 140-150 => 90.9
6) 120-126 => 85.7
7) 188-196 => 82.3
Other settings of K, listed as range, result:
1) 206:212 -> 65.16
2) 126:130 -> 58.49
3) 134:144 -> 71.86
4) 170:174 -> 62.07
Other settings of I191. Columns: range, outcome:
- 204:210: 66.68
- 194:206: 80.38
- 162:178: 76.88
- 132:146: 97.84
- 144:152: 94.42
